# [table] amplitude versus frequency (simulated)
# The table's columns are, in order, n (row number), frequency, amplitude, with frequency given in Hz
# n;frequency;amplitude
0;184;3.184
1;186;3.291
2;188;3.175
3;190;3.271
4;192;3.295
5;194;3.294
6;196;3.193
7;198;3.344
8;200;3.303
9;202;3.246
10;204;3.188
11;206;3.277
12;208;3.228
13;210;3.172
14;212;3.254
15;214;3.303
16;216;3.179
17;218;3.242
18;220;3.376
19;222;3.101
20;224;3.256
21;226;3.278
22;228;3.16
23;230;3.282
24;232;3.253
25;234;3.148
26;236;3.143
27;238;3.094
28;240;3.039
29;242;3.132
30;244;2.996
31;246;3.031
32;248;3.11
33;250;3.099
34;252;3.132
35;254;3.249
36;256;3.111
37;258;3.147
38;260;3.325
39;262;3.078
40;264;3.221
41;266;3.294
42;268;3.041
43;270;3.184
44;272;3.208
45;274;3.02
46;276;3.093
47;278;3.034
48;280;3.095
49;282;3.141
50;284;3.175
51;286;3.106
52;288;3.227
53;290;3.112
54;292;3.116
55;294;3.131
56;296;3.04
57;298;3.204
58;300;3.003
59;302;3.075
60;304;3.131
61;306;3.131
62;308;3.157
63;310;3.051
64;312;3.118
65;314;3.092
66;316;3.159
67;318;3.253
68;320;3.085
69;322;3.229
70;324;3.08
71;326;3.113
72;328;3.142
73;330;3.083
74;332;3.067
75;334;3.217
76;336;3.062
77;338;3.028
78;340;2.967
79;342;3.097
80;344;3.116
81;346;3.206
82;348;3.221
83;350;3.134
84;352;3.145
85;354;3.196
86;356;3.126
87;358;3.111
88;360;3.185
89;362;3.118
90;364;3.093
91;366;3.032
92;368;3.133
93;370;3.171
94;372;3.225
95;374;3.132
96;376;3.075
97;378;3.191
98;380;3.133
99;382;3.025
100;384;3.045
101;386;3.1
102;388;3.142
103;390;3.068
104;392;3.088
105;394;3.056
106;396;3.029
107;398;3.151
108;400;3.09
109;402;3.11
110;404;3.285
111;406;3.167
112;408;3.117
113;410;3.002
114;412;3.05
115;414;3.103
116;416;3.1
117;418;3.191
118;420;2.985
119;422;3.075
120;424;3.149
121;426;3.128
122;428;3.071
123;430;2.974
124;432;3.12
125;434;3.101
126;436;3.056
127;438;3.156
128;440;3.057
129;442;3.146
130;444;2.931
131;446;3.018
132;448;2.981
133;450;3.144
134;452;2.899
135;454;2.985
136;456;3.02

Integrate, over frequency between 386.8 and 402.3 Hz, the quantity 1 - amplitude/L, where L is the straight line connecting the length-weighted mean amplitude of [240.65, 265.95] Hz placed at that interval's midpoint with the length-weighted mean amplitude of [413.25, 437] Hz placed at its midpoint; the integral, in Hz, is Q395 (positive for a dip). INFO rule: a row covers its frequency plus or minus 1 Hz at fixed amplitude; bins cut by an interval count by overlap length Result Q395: 0.0 Hz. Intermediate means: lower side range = 3.14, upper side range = 3.09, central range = 3.09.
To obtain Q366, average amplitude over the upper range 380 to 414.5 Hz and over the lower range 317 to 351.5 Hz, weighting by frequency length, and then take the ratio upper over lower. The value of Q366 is 0.99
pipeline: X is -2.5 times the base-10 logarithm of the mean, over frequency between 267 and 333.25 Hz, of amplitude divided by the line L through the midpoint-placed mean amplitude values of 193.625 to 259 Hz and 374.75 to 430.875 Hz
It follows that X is 0.012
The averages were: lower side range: 3.19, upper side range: 3.1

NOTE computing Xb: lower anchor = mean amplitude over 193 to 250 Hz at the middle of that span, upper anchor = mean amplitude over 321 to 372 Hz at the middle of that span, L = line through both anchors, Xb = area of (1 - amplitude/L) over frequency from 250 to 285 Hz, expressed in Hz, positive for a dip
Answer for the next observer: 0.3 Hz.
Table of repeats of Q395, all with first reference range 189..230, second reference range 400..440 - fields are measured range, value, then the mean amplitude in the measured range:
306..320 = 0.18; 3.13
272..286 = 0.43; 3.1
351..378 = 0.03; 3.14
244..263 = 0.49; 3.13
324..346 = 0.46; 3.09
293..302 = 0.27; 3.09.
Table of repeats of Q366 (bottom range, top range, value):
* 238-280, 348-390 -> 1.00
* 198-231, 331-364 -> 0.96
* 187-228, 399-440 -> 0.95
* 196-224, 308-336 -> 0.96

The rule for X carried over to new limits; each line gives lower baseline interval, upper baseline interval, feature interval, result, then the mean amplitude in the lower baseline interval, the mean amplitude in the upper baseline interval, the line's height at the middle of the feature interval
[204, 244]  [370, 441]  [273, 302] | 0.021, 3.2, 3.1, 3.17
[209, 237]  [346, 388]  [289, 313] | 0.024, 3.22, 3.13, 3.17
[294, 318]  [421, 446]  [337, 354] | -0.006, 3.11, 3.08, 3.1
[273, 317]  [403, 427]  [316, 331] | -0.011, 3.11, 3.11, 3.11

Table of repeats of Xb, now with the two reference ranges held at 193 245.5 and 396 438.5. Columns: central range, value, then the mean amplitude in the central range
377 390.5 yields 0.1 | 3.1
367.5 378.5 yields -0.1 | 3.15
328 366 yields 0.3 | 3.12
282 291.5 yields 0.1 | 3.15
